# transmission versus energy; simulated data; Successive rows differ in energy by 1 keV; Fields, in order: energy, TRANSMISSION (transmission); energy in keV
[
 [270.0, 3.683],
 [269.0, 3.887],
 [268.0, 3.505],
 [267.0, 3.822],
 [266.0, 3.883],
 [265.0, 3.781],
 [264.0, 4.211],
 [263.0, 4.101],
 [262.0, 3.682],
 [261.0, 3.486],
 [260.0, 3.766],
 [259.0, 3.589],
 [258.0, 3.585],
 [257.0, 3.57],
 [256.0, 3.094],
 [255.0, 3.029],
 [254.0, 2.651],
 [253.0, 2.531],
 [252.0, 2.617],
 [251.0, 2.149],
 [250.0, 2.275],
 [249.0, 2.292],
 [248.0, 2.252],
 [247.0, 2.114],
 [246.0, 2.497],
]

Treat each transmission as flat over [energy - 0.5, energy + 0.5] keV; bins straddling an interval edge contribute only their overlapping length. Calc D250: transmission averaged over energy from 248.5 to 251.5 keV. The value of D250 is 2.24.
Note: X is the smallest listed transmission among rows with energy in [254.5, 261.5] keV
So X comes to 3.029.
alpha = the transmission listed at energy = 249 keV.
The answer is 2.292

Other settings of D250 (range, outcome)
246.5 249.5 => 2.22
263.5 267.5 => 3.92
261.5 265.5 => 3.94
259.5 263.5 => 3.76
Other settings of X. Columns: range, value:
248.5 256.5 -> 2.149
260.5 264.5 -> 3.486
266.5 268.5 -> 3.505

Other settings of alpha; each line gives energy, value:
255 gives 3.029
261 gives 3.486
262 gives 3.682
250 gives 2.275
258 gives 3.585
